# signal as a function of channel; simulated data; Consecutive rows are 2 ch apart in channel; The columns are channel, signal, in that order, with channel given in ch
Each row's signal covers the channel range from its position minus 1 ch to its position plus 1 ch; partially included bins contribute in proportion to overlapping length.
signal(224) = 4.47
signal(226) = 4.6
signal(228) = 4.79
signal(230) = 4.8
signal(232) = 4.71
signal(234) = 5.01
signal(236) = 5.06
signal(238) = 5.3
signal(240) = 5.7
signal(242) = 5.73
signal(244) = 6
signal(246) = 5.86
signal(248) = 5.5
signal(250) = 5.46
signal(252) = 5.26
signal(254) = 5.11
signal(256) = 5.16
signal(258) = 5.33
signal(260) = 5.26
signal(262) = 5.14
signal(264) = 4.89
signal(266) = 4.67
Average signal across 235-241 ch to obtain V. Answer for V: 5.35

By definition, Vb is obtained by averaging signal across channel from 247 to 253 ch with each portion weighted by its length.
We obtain 5.41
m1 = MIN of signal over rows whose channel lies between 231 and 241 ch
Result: 4.71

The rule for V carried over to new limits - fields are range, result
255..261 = 5.25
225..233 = 4.72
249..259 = 5.26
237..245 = 5.68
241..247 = 5.86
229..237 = 4.89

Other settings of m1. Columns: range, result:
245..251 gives 5.46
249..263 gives 5.11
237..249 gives 5.3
